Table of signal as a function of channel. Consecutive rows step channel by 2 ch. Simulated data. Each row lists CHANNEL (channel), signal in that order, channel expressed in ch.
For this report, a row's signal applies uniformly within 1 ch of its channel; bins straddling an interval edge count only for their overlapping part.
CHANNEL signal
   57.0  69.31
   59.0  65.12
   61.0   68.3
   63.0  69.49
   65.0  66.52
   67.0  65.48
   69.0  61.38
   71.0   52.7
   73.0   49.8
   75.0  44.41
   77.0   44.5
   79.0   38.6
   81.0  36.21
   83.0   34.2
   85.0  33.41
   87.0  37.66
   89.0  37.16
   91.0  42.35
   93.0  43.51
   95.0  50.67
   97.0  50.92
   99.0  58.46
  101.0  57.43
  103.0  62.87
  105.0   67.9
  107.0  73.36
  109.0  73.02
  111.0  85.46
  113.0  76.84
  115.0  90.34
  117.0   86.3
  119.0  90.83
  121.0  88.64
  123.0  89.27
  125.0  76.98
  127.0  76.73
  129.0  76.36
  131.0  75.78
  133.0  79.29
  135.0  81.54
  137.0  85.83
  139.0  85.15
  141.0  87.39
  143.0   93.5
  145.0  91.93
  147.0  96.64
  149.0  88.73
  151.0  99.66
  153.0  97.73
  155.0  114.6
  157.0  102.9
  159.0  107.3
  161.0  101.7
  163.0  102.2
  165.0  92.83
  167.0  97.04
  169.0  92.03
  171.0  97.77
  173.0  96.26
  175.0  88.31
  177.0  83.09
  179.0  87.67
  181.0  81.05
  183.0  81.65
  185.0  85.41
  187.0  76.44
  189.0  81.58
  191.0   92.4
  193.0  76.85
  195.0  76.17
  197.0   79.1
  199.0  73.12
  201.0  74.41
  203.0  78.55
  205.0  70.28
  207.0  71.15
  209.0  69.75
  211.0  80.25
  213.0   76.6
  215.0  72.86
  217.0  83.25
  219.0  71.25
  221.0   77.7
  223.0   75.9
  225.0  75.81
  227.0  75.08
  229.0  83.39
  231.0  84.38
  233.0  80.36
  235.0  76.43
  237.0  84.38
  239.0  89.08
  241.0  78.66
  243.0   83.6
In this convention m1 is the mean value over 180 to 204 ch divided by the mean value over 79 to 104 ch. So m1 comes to 1.8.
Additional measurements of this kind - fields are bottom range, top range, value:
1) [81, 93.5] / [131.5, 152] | 2.35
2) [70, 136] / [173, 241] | 1.27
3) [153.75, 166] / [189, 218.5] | 0.74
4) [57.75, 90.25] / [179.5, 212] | 1.55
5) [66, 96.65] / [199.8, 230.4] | 1.69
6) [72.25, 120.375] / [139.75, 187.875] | 1.63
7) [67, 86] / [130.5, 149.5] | 1.93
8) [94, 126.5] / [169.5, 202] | 1.13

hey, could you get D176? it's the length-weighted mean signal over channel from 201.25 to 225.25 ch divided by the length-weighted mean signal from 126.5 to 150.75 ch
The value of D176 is 0.88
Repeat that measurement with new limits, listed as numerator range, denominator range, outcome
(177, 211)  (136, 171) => 0.82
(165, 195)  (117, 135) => 1.06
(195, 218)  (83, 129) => 1.15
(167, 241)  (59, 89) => 1.61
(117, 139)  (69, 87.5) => 1.94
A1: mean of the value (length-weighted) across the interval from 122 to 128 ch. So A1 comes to 81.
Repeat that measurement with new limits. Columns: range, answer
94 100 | 53.4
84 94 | 38.8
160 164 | 102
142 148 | 94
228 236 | 81.1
